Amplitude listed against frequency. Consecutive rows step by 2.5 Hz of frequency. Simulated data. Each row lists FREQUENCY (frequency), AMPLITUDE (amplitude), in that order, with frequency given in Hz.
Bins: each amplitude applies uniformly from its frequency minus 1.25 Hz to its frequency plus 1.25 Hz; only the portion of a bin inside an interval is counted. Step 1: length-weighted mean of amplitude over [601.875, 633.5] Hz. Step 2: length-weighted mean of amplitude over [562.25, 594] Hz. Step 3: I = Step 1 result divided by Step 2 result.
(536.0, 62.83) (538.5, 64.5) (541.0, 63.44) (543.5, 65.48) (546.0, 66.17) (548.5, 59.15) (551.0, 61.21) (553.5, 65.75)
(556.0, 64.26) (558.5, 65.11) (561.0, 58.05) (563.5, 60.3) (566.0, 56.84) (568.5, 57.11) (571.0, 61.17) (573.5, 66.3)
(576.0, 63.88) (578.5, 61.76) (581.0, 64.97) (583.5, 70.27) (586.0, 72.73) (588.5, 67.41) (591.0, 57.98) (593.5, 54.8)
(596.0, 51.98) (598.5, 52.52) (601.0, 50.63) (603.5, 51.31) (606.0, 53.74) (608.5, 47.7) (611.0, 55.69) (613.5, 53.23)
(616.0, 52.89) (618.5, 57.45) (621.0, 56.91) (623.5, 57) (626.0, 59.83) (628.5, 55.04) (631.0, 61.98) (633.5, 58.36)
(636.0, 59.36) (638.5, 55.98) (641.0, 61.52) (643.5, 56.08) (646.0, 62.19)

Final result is 0.88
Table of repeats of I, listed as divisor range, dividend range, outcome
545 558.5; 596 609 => 0.81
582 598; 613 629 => 0.91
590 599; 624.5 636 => 1.08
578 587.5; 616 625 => 0.83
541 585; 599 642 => 0.89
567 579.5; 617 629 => 0.92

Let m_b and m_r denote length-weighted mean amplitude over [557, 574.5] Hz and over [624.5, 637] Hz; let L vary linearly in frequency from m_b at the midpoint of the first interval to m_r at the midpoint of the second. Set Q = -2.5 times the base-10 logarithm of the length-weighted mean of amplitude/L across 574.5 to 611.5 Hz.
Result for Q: 0.02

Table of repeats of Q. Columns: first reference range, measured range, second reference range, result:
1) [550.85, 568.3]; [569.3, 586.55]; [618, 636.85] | -0.08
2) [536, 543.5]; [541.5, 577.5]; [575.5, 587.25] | 0.05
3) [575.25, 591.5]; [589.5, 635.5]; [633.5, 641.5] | 0.13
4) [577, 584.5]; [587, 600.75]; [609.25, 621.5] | 0.09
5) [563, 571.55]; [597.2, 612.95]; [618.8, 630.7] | 0.12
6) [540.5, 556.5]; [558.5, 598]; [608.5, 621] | -0.04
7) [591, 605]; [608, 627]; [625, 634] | 0.02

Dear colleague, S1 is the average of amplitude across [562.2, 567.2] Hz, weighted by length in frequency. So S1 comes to 58.6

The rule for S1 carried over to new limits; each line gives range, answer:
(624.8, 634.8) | 58.8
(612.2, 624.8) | 55.5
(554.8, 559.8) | 64.6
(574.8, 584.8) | 65.3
